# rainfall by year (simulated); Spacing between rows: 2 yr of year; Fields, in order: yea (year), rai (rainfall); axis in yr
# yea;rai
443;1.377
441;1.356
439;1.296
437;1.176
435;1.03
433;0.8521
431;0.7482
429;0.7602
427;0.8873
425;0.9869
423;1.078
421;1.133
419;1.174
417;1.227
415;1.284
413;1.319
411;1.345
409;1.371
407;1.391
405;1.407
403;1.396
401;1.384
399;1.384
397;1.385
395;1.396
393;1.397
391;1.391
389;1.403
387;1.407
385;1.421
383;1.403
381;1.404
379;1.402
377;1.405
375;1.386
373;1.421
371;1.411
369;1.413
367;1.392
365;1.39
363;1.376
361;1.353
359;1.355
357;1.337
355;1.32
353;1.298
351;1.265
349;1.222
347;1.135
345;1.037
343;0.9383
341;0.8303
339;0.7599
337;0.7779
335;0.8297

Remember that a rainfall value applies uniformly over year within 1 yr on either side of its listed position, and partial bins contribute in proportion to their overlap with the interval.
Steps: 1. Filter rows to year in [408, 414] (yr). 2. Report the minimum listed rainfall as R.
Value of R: 1.319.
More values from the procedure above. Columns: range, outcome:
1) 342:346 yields 0.9383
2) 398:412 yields 1.345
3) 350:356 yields 1.265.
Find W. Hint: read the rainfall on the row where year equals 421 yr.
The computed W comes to 1.133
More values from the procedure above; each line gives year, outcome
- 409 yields 1.371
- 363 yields 1.376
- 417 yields 1.227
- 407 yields 1.391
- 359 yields 1.355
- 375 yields 1.386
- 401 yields 1.384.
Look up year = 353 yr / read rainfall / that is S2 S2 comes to 1.298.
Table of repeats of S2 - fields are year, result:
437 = 1.176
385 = 1.421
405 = 1.407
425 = 0.9869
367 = 1.392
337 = 0.7779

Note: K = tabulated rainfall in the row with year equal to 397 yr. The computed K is 1.385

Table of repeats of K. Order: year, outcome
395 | 1.396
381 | 1.404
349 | 1.222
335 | 0.8297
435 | 1.03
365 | 1.39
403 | 1.396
